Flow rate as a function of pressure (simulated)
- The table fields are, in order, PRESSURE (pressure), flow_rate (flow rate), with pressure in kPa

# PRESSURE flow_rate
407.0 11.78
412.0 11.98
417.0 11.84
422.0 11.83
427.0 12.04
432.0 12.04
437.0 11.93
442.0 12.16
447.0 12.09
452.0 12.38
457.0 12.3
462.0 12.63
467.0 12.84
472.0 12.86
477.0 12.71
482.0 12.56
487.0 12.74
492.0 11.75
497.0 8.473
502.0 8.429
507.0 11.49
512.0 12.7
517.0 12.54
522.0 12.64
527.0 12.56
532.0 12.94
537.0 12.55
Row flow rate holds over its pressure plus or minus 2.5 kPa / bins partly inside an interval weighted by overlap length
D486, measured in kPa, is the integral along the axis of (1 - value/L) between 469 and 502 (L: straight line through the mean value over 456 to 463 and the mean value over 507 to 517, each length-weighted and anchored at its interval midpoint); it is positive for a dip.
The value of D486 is 2.2 kPa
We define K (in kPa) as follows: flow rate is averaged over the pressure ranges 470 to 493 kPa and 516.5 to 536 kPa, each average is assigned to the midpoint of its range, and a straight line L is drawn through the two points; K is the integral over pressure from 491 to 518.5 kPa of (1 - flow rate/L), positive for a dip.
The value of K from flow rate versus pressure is 4.0 kPa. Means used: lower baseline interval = 12.6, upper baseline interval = 12.7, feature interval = 10.8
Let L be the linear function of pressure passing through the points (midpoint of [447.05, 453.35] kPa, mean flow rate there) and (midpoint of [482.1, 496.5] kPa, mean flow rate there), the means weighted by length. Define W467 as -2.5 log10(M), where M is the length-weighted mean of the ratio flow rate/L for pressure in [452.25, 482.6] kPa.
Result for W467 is -0.05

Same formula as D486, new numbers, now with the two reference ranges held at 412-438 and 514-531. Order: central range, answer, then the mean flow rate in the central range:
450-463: -0.3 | 12.4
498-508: 2.4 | 9.51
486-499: 1.6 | 10.9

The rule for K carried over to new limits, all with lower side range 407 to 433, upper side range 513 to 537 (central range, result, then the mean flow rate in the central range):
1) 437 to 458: -0.1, 12.2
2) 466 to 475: -0.4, 12.8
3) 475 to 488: -0.3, 12.7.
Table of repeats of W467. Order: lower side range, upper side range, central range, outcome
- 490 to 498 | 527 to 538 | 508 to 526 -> -0.07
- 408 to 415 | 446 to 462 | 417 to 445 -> 0.01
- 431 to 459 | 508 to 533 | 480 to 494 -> 0.00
